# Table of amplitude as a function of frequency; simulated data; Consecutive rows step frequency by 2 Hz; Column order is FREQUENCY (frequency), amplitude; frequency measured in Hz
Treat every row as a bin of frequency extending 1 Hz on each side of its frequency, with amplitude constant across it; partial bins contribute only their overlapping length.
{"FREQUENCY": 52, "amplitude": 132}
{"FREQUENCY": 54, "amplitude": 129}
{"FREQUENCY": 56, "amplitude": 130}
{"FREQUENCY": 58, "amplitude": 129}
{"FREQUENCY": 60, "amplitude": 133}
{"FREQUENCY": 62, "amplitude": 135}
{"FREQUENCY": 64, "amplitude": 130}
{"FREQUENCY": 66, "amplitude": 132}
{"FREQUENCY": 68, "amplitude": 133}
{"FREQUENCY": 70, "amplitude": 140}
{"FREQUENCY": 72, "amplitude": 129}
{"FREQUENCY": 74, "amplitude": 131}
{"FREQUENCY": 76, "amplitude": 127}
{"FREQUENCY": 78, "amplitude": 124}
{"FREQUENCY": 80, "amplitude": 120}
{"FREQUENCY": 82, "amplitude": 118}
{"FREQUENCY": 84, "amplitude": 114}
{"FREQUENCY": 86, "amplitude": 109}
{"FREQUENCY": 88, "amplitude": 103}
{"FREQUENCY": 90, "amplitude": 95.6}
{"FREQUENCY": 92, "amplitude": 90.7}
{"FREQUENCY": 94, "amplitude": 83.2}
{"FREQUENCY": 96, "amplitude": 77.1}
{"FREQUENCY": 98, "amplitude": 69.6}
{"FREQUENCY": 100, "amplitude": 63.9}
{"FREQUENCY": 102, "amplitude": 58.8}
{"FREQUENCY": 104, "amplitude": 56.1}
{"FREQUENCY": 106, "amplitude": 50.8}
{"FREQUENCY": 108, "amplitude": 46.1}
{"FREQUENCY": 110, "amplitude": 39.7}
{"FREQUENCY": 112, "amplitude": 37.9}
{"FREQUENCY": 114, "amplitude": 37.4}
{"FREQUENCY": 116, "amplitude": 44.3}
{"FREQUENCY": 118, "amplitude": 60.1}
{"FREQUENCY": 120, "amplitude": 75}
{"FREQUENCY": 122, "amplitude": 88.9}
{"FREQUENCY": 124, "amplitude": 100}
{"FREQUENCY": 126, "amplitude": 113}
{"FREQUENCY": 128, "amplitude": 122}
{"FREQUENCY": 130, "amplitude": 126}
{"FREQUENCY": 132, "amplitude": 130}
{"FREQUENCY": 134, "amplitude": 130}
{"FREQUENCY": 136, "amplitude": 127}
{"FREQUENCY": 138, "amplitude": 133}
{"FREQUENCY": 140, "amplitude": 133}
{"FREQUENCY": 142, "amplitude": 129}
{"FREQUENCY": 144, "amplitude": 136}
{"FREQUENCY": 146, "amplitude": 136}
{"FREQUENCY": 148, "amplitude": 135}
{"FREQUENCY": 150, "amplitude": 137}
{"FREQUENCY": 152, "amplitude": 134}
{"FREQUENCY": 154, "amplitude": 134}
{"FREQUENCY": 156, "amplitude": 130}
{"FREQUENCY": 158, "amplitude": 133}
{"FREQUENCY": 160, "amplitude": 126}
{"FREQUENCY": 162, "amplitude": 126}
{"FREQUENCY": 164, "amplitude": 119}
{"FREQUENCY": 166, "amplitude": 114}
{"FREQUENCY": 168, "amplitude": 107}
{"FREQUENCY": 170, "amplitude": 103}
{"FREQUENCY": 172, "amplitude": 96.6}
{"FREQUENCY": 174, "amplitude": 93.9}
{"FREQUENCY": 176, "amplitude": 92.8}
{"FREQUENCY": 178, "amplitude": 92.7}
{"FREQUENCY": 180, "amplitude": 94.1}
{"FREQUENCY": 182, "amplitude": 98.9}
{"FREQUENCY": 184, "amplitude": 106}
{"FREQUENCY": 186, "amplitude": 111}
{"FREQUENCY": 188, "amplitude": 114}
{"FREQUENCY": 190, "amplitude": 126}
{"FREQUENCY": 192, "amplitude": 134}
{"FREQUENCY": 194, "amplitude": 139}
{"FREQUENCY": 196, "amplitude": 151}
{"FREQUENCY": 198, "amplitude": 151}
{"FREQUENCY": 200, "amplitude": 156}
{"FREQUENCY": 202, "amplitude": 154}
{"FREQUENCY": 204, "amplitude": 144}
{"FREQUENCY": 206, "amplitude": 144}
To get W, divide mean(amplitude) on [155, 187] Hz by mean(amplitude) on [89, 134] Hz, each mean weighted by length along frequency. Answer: 1.4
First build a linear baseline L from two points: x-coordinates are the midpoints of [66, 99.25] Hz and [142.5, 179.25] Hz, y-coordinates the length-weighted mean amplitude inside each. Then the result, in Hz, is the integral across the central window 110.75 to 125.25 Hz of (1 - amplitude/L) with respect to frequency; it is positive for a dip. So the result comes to 6.4 Hz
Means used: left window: 111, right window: 119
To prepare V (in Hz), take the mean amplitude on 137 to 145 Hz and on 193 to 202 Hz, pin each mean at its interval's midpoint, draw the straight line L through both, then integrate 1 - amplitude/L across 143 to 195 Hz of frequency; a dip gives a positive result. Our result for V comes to 8.39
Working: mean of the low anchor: 133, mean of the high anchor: 150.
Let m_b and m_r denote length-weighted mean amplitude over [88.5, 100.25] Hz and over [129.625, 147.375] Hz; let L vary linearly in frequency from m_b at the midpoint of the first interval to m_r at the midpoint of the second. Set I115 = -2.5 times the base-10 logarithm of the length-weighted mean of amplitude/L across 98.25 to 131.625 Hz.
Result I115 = 0.45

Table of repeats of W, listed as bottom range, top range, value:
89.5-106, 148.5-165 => 1.80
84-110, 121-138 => 1.56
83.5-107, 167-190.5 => 1.28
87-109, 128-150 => 1.82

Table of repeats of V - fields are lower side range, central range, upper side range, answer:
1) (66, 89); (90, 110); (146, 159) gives 9.5 Hz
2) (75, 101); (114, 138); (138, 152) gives 4.6 Hz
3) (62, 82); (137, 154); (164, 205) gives -1.6 Hz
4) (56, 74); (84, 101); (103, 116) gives -2.0 Hz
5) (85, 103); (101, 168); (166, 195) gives -4.7 Hz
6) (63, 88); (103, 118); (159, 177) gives 9.2 Hz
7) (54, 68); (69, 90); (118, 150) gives 1.3 Hz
